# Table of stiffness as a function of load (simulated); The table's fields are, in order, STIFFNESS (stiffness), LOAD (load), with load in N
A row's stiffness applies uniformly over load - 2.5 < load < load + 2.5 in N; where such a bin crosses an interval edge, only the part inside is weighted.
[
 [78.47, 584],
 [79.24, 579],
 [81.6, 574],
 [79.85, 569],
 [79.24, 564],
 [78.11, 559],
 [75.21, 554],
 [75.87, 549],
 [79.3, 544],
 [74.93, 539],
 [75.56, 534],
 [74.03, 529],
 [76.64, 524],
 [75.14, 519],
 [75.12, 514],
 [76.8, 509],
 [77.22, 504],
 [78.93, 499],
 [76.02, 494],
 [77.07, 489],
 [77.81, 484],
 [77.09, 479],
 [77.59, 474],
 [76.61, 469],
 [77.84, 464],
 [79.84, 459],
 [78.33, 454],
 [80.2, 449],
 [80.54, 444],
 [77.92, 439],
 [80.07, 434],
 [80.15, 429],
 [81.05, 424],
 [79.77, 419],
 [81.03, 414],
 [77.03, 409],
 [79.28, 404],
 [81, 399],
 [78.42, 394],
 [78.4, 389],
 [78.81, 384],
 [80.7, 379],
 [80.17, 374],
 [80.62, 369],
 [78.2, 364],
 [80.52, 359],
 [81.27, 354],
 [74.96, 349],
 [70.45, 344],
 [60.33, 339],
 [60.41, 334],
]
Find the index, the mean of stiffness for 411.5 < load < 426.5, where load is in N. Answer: 80.6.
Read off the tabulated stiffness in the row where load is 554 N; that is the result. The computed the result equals 75.21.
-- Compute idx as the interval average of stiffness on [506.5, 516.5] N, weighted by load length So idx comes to 76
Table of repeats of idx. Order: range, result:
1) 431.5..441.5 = 79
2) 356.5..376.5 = 79.9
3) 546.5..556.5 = 75.5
